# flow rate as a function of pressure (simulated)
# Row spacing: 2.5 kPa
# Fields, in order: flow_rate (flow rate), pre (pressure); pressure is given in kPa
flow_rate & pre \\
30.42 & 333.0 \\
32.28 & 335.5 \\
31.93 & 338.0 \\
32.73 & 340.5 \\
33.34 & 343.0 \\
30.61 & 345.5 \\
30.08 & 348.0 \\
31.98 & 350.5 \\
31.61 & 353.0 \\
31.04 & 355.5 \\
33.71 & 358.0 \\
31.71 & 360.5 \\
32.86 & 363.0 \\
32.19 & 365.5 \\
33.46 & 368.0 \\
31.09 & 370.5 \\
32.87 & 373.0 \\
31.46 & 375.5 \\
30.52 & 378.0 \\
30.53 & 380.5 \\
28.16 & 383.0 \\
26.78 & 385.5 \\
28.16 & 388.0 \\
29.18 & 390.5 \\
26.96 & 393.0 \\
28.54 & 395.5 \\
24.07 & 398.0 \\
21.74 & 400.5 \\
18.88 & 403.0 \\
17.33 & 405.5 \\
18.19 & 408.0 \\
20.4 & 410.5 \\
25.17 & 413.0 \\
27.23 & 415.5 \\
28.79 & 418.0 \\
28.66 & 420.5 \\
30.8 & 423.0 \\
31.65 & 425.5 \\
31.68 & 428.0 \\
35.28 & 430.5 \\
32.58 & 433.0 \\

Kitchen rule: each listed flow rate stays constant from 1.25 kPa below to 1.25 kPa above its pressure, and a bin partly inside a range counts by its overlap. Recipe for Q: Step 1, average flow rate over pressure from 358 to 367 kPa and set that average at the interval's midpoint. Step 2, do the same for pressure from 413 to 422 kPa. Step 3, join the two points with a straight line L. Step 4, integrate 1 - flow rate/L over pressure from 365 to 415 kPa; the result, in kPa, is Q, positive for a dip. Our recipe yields 6.0 kPa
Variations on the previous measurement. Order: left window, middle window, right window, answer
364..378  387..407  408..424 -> 3.1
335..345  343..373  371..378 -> 0.1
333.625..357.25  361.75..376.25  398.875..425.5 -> -1.7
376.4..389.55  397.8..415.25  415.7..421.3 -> 4.6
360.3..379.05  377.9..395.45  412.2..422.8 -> 1.2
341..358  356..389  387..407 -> -3.5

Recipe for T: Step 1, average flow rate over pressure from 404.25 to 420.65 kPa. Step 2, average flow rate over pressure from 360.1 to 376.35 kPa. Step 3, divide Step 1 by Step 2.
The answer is 0.7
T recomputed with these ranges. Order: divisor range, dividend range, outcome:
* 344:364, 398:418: 0.69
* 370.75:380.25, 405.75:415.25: 0.68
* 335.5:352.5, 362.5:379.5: 1.01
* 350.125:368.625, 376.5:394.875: 0.89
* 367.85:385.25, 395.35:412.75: 0.69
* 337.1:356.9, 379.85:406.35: 0.80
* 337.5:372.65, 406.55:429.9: 0.85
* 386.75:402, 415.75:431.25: 1.17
